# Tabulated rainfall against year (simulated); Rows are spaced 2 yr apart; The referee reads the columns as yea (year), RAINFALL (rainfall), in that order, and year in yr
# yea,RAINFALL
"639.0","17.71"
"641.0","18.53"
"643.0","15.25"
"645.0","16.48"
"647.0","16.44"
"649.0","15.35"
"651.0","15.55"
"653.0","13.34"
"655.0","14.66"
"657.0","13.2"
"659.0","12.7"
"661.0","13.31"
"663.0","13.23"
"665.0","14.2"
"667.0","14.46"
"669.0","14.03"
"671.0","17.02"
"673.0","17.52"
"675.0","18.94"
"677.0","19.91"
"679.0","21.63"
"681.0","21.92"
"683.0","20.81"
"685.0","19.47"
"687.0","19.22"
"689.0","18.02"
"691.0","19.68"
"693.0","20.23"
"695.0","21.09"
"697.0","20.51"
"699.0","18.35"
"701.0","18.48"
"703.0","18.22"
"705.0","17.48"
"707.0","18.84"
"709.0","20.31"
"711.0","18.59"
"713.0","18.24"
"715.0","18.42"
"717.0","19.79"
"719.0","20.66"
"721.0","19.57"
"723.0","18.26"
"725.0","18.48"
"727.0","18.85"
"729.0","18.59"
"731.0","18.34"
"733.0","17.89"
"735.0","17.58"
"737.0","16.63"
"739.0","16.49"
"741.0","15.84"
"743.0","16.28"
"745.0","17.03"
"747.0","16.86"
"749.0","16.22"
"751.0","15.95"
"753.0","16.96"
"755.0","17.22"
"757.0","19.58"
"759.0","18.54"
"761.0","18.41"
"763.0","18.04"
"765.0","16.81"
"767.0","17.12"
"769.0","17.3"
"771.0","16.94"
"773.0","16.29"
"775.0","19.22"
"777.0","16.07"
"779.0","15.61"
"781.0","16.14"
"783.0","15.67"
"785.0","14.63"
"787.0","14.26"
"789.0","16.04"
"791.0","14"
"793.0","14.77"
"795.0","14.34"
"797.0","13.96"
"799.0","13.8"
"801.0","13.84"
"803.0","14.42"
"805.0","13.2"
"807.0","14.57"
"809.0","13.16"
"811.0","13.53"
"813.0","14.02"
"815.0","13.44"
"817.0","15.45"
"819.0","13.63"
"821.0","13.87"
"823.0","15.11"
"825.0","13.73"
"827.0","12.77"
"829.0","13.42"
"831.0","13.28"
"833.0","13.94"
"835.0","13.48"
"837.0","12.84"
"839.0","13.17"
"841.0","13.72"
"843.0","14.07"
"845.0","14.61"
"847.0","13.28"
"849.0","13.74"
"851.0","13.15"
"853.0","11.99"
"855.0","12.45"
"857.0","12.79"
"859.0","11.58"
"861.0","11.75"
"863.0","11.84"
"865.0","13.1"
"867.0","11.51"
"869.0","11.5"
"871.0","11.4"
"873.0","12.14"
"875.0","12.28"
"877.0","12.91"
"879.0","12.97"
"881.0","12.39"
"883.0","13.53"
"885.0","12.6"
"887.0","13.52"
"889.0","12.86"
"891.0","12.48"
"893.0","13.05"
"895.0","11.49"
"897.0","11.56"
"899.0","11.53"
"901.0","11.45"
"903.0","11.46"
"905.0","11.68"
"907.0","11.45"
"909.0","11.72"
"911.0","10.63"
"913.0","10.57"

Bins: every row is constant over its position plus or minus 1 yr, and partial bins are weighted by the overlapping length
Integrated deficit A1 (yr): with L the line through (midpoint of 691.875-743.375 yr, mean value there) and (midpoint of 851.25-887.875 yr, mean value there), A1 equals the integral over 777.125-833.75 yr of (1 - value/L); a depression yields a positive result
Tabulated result 2.7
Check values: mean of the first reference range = 18.6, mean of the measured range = 14.3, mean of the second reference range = 12.4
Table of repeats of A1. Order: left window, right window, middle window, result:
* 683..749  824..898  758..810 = 0.65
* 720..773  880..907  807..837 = 2.09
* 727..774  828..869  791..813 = 1.53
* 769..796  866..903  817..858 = 1.10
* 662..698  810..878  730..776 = -3.55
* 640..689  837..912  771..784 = -1.98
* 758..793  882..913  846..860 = 0.97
